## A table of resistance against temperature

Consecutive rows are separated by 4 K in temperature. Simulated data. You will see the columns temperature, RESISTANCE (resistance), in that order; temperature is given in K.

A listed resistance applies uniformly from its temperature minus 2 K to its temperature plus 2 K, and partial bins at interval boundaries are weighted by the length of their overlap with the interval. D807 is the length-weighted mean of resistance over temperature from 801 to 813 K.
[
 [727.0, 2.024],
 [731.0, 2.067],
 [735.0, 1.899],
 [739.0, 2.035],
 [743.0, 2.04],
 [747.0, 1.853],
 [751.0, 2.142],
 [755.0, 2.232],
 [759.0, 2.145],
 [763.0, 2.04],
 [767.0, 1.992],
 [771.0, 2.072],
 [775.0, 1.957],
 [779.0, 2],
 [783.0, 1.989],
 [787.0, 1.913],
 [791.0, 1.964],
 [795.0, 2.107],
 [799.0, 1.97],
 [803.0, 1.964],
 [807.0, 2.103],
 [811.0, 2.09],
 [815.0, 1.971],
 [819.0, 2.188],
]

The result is 2.05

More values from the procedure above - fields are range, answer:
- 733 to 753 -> 1.99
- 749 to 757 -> 2.19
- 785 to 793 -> 1.94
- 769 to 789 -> 1.99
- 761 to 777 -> 2.02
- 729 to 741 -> 2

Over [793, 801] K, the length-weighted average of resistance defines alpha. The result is 2.04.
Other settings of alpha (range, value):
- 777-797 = 1.99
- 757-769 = 2.06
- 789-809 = 2.02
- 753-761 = 2.19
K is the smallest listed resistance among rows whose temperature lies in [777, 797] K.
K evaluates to 1.913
